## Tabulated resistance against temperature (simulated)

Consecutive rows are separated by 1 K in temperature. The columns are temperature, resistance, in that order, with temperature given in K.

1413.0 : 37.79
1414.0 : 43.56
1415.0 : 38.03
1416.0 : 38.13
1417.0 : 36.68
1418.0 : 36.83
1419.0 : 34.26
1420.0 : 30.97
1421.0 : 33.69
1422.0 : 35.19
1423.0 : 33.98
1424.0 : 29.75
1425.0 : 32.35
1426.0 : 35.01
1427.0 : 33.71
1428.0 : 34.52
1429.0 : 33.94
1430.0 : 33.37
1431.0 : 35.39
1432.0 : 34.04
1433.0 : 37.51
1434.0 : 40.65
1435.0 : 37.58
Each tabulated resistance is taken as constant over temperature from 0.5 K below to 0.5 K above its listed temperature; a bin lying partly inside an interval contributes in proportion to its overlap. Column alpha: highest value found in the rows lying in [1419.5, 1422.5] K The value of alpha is 35.19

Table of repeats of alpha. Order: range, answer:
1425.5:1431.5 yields 35.39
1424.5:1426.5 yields 35.01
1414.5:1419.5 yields 38.13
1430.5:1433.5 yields 37.51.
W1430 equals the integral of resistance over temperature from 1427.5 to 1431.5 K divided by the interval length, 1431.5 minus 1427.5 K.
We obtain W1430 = 34.3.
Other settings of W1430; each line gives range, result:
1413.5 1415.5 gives 40.8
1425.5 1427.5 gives 34.4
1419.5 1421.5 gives 32.3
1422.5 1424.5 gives 31.9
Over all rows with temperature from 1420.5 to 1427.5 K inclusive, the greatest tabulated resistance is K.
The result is 35.19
